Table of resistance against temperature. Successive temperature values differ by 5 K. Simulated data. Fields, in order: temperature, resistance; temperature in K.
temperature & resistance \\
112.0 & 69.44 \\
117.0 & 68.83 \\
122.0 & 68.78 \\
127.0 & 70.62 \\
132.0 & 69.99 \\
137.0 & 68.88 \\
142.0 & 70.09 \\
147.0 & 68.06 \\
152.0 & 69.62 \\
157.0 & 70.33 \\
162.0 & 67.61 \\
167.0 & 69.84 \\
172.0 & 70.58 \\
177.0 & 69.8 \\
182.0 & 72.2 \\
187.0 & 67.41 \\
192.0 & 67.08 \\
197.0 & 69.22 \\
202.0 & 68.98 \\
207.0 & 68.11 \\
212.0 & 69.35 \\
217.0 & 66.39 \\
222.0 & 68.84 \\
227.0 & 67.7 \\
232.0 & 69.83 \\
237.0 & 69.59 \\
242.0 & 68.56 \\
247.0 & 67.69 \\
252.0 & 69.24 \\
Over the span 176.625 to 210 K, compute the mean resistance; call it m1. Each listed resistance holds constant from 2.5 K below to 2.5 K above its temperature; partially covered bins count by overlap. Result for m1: 68.9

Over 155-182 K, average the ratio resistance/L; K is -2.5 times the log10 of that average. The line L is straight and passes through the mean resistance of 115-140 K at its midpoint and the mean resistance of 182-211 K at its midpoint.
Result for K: -0.01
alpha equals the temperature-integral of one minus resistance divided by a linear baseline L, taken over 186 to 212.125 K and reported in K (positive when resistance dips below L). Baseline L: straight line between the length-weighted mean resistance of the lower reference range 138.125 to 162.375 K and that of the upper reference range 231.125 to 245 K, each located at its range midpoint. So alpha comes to 0.3 K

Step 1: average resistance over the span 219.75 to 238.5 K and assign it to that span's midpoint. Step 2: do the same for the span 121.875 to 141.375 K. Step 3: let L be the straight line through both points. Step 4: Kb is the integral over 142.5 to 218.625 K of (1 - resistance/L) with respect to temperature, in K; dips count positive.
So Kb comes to 0.34 K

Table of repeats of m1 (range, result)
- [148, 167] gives 69.2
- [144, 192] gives 69.4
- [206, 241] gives 68.6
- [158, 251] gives 68.9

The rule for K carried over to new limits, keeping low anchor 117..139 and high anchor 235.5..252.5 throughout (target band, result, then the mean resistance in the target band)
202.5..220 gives 0.01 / 68.1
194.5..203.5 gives 0.00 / 69.1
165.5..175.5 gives -0.02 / 70.2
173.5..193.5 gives 0.00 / 69.3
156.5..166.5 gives 0.01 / 68.9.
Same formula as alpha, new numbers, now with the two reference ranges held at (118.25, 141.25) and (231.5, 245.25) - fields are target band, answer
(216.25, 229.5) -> 0.27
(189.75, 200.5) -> 0.17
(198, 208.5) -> 0.09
